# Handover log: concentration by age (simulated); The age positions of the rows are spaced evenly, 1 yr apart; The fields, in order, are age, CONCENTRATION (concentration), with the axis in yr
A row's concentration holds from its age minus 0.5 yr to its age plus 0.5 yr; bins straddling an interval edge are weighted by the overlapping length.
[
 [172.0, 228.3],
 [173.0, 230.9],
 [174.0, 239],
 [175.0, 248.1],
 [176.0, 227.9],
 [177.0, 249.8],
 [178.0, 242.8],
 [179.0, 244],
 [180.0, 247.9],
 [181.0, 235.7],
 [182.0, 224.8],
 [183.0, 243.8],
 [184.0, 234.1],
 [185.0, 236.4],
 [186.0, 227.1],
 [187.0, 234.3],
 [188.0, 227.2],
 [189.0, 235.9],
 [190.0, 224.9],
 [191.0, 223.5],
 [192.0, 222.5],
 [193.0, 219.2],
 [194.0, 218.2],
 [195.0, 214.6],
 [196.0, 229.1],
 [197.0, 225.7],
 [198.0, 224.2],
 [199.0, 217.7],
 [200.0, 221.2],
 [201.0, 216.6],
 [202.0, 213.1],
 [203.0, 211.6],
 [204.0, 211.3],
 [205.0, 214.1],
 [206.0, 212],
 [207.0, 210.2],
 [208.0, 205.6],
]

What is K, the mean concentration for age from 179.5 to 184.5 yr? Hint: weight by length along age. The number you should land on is 237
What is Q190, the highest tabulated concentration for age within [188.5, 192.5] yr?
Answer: 235.9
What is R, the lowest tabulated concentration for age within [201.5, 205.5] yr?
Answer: 211.3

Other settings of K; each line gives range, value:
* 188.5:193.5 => 225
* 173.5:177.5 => 241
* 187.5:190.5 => 229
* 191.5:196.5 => 221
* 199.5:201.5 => 219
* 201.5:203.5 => 212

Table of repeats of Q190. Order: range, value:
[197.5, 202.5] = 224.2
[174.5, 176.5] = 248.1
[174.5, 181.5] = 249.8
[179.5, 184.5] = 247.9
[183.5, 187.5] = 236.4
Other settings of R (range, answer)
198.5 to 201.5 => 216.6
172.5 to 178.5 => 227.9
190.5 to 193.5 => 219.2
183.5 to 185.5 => 234.1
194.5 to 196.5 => 214.6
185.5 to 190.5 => 224.9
